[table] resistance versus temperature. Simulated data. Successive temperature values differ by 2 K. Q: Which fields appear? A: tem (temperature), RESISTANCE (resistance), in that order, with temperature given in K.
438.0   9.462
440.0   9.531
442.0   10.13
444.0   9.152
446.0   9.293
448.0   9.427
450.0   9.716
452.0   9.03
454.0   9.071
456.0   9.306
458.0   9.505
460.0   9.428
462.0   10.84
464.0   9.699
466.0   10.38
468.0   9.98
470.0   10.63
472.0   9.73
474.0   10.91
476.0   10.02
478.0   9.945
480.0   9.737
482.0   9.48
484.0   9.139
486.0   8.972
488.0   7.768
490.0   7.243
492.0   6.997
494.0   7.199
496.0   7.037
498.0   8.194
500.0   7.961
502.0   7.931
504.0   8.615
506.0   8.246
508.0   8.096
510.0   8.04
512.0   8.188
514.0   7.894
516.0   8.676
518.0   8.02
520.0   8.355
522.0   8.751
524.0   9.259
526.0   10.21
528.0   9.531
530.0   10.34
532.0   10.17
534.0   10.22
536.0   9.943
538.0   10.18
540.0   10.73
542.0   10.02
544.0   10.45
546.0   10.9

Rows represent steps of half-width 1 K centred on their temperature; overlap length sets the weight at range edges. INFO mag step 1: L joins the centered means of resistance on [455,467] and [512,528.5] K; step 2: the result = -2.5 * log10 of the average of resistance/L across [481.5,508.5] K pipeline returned 0.15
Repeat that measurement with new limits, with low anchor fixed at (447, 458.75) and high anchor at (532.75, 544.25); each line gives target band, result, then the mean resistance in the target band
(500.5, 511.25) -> 0.21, 8.18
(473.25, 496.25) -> 0.11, 8.73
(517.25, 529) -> 0.12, 9.04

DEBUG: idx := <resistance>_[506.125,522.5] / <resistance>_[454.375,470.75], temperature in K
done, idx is 0.83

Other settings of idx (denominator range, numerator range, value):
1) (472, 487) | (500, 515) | 0.83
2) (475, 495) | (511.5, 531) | 1.03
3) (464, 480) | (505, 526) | 0.83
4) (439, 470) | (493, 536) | 0.89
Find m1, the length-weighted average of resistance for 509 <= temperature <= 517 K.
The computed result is 8.2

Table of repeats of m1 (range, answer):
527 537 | 10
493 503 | 7.66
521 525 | 9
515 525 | 8.61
